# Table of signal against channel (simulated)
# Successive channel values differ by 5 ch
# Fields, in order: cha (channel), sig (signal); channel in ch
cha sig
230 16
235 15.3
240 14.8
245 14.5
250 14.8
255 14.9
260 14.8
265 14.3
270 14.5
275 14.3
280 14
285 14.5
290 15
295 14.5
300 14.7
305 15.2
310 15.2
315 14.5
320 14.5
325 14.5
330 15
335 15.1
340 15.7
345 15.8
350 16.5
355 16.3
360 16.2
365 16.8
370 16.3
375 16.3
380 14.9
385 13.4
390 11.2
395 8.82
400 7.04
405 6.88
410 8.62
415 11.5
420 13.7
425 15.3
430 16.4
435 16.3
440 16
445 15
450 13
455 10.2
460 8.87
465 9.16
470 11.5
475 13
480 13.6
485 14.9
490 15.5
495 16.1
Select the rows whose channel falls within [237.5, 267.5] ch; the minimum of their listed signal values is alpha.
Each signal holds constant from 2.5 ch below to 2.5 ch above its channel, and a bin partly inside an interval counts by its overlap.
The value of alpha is 14.3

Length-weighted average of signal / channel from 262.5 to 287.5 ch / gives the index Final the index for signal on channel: 14.3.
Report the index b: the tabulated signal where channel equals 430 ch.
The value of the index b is 16.4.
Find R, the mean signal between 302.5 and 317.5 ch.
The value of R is 15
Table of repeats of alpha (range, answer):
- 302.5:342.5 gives 14.5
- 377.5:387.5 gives 13.4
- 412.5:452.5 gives 11.5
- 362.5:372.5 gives 16.3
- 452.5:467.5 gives 8.87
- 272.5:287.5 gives 14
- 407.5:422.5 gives 8.62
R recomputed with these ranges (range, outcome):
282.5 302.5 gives 14.7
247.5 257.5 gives 14.8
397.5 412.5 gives 7.51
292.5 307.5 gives 14.8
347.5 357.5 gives 16.4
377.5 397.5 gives 12.1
